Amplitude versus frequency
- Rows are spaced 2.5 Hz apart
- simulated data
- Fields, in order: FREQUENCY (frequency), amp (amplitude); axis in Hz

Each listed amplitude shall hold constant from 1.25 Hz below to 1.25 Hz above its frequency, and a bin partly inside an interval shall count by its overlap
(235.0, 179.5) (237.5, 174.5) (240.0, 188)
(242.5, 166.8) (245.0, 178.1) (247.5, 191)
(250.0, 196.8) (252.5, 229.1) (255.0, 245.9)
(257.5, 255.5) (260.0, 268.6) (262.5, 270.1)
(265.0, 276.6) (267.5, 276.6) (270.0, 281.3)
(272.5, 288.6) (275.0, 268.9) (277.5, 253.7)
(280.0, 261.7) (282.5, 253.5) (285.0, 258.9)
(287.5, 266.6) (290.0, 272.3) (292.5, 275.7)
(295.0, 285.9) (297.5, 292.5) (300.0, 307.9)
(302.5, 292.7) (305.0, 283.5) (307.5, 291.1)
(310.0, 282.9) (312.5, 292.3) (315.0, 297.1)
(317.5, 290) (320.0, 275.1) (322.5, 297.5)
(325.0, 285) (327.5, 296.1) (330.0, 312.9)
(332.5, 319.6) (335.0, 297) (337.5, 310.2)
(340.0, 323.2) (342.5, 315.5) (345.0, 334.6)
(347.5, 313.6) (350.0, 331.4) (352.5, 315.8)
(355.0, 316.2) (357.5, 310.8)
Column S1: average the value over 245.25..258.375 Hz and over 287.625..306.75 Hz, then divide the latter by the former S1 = 1.30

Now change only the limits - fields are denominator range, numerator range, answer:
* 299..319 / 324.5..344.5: 1.06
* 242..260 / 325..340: 1.43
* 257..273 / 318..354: 1.13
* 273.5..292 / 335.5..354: 1.21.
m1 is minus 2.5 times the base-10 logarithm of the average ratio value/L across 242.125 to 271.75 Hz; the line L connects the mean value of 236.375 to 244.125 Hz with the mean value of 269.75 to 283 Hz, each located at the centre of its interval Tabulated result -0.09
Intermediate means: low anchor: 177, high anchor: 268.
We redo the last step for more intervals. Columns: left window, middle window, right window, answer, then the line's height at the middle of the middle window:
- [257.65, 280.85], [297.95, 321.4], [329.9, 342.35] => 0.02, 296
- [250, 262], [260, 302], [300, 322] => -0.04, 266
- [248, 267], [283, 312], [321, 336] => -0.02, 278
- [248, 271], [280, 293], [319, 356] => 0.03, 273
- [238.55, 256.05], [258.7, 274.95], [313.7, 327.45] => -0.23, 223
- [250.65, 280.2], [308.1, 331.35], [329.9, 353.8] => 0.04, 302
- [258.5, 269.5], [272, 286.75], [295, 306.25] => 0.07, 282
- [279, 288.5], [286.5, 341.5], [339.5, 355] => -0.02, 289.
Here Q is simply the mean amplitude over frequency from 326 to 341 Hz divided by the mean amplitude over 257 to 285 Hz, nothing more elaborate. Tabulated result 1.15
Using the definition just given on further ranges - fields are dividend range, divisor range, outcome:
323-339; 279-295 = 1.14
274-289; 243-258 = 1.23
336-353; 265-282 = 1.18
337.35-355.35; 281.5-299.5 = 1.17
